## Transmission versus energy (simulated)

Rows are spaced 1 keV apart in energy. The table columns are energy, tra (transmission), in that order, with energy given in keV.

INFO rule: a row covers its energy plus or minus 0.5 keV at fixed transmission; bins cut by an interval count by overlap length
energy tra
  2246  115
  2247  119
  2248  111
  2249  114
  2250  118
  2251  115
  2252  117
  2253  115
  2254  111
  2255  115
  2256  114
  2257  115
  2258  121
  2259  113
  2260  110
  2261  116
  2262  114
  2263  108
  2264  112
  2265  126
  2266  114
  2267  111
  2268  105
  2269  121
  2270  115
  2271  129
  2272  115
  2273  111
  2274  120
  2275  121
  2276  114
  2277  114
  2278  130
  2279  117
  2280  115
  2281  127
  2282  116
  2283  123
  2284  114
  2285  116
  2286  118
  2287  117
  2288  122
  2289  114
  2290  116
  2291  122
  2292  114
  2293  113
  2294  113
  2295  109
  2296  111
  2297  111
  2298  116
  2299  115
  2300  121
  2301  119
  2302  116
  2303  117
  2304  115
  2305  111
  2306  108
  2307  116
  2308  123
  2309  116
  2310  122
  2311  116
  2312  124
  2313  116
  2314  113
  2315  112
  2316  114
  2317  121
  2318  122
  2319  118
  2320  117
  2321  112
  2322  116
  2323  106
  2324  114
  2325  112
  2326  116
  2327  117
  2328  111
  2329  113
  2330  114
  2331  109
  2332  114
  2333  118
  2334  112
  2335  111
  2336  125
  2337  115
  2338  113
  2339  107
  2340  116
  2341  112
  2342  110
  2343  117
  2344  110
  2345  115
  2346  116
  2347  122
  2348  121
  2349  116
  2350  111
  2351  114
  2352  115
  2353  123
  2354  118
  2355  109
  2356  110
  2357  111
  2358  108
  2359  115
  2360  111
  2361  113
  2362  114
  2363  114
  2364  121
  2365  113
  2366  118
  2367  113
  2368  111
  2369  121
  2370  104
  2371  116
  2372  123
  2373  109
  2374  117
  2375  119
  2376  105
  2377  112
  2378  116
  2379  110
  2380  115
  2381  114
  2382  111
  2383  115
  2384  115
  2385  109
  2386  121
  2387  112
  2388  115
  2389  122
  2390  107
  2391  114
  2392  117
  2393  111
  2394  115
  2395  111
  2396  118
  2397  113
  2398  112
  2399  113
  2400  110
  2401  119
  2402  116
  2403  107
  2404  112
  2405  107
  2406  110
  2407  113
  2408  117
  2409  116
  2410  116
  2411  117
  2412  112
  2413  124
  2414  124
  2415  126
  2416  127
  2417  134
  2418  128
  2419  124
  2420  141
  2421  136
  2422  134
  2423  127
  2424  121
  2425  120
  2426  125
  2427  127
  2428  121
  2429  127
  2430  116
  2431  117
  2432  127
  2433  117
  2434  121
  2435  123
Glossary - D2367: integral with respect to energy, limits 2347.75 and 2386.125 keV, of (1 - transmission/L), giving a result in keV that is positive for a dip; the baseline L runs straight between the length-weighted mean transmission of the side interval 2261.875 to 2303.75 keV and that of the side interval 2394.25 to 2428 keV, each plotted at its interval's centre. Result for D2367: 1.5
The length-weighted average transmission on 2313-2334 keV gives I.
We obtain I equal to 114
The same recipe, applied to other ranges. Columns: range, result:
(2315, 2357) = 115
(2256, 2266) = 115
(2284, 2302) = 116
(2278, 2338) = 116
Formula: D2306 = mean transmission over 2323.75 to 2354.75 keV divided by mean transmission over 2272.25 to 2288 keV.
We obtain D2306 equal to 1.0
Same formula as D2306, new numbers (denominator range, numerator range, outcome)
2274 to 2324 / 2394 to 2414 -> 0.98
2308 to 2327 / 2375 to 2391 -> 0.98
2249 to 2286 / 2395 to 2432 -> 1.03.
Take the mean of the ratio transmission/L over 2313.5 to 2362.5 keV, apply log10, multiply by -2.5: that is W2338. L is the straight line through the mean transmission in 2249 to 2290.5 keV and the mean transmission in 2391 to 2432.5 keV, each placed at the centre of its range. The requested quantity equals 0.03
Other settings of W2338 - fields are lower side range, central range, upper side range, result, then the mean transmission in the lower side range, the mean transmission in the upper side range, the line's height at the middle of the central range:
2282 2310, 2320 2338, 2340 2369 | 0.01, 116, 114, 115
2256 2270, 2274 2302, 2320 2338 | -0.03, 114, 114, 114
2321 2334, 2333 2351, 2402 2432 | 0.00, 113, 122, 115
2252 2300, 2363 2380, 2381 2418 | 0.01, 116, 116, 116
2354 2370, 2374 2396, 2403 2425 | 0.03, 113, 122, 117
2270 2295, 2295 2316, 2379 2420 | 0.02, 118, 116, 117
